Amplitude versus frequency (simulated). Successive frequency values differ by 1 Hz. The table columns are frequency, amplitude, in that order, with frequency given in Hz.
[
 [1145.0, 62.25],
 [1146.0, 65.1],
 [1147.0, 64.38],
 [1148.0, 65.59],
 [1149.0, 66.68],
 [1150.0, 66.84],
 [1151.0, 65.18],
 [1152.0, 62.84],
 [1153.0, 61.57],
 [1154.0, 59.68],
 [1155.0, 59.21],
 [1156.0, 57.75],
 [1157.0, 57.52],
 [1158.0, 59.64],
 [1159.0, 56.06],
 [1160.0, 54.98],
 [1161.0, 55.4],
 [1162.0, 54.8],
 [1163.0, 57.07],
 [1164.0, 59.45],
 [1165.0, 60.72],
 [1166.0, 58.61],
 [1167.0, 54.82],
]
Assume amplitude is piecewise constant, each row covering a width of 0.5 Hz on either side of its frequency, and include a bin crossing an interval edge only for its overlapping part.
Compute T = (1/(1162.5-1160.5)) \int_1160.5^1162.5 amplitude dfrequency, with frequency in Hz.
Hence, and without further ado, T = 55.1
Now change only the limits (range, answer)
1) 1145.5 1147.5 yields 64.7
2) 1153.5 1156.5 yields 58.9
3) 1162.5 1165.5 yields 59.1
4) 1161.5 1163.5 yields 55.9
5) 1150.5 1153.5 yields 63.2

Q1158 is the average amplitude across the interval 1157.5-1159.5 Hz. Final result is 57.9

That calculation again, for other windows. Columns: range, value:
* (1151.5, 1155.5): 60.8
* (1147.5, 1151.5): 66.1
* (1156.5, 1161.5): 56.7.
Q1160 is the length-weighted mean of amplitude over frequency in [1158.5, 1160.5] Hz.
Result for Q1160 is 55.5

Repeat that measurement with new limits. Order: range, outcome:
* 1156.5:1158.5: 58.6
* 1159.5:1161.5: 55.2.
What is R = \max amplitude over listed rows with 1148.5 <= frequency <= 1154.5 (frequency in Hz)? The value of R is 66.84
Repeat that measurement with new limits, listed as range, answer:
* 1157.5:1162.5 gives 59.64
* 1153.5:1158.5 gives 59.68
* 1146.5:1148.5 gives 65.59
